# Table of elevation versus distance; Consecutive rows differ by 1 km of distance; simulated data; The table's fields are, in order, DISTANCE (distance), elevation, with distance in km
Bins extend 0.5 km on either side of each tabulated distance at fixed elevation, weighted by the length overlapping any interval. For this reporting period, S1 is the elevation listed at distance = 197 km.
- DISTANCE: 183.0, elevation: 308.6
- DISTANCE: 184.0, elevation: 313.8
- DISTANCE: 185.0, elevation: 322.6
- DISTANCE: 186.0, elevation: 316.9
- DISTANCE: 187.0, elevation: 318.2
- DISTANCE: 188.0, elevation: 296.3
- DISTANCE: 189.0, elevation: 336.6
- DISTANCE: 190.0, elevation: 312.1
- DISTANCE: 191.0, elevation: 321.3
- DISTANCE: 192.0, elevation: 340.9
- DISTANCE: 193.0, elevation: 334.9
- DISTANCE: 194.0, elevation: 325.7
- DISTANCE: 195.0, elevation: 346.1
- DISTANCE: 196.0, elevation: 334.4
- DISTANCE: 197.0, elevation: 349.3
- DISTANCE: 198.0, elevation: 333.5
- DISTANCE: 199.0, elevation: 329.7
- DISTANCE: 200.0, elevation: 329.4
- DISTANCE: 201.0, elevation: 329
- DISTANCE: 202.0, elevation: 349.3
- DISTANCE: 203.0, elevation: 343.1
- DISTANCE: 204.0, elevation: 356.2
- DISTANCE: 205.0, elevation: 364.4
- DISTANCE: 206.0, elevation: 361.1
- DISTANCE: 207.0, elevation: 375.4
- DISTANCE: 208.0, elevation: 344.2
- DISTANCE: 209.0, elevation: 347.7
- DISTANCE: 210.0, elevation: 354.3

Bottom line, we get 349.3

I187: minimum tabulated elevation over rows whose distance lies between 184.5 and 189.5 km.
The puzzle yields 296.3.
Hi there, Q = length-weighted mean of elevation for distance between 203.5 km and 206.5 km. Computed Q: 361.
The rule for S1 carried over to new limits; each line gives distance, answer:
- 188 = 296.3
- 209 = 347.7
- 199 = 329.7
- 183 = 308.6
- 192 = 340.9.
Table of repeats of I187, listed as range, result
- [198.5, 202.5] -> 329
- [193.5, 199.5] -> 325.7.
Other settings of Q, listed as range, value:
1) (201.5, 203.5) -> 346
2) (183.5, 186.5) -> 318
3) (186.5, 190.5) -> 316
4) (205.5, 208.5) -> 360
